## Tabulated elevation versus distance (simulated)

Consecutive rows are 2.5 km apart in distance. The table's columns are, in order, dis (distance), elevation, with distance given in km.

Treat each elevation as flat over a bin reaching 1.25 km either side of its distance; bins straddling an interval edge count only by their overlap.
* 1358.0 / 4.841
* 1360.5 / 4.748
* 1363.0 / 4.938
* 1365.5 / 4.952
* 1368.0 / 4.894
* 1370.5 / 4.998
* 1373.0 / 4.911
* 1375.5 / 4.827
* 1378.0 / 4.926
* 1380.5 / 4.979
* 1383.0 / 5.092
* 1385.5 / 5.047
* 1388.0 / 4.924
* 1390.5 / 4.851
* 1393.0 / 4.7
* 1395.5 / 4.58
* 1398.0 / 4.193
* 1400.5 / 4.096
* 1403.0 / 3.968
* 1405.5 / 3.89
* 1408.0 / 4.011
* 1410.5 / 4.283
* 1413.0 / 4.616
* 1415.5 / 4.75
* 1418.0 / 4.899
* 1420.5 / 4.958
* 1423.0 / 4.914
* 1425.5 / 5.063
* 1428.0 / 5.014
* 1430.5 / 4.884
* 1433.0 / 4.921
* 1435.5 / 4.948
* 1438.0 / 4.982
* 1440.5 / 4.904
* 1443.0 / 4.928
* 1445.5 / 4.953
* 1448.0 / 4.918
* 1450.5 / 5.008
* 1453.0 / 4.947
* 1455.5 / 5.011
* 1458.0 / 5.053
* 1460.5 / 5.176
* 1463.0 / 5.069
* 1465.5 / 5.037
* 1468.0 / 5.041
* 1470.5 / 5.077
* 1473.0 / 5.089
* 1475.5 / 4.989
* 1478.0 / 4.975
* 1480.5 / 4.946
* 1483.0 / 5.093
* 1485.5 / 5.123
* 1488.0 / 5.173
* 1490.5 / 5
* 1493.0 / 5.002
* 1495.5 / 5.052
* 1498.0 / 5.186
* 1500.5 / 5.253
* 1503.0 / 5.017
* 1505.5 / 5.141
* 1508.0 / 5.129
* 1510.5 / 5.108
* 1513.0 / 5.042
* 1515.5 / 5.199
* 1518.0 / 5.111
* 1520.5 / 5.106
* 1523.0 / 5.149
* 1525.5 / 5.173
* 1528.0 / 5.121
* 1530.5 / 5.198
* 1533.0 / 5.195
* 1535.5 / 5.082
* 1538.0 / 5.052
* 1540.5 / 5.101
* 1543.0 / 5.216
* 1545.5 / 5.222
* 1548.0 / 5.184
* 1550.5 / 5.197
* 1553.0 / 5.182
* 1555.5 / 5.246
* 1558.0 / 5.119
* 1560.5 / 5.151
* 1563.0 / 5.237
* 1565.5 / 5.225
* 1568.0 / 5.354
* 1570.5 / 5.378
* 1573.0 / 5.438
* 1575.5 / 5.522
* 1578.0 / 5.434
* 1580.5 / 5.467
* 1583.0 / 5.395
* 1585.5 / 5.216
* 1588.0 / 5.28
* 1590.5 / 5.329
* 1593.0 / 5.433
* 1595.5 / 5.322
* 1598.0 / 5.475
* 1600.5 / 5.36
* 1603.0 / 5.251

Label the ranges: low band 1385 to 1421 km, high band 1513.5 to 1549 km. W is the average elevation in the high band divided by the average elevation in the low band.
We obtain 1.1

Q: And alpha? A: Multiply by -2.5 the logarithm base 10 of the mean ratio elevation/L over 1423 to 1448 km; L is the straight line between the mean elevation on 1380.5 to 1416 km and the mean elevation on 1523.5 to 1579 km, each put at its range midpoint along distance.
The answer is -0.06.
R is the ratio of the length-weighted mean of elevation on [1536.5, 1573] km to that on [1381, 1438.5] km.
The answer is 1.11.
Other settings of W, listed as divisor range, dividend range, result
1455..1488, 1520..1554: 1.02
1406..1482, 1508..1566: 1.05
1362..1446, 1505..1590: 1.10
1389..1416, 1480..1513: 1.17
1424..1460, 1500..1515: 1.03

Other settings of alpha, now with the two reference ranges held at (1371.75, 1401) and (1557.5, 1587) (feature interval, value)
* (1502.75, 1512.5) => 0.01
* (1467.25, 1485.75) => 0.00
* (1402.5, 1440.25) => 0.04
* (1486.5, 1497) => 0.01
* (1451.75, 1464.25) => -0.01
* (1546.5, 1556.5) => 0.01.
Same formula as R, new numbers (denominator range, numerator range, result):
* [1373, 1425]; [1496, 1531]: 1.11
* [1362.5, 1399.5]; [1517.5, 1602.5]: 1.08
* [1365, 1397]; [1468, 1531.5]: 1.04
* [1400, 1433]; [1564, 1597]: 1.17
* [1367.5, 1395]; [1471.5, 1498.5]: 1.03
